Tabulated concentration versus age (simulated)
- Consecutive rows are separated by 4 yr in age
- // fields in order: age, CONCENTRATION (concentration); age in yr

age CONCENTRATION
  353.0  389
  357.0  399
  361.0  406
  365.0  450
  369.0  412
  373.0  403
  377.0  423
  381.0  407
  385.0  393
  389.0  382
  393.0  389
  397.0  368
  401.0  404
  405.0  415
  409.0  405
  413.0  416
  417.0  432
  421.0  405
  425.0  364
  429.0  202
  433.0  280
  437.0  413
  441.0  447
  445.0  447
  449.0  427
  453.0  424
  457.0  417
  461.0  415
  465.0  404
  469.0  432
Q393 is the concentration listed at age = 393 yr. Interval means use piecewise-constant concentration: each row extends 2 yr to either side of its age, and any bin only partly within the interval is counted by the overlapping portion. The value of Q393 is 389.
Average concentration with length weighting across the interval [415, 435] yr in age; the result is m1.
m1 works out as 337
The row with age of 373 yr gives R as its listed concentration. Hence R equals 403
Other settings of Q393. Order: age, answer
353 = 389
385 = 393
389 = 382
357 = 399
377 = 423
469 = 432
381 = 407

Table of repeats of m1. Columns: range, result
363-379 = 422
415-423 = 418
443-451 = 437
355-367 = 418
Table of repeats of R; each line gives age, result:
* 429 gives 202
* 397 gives 368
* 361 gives 406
